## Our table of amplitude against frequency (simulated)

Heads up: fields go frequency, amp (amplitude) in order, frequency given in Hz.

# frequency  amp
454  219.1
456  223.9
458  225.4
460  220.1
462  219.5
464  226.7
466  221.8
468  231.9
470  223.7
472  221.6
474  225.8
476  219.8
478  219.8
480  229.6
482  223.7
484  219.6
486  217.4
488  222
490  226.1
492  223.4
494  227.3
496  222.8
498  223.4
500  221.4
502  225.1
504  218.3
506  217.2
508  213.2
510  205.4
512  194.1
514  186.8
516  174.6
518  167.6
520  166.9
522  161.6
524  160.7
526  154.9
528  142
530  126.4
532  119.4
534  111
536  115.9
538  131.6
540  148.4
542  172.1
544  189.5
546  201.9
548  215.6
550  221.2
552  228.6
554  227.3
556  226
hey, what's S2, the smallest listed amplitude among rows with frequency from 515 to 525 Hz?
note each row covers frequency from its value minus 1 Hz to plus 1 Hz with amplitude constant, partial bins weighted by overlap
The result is 160.7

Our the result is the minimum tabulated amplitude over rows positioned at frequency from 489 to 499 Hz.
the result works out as 222.8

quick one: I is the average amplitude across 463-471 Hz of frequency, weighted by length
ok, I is 226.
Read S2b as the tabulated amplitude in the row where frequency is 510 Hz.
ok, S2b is 205.4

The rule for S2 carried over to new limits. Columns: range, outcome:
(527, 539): 111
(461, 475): 219.5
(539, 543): 148.4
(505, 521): 166.9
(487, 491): 222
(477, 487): 217.4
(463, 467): 221.8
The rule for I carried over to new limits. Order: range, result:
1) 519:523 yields 164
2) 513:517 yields 181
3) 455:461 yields 223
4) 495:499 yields 223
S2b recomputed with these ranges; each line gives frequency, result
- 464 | 226.7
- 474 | 225.8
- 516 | 174.6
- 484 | 219.6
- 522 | 161.6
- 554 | 227.3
